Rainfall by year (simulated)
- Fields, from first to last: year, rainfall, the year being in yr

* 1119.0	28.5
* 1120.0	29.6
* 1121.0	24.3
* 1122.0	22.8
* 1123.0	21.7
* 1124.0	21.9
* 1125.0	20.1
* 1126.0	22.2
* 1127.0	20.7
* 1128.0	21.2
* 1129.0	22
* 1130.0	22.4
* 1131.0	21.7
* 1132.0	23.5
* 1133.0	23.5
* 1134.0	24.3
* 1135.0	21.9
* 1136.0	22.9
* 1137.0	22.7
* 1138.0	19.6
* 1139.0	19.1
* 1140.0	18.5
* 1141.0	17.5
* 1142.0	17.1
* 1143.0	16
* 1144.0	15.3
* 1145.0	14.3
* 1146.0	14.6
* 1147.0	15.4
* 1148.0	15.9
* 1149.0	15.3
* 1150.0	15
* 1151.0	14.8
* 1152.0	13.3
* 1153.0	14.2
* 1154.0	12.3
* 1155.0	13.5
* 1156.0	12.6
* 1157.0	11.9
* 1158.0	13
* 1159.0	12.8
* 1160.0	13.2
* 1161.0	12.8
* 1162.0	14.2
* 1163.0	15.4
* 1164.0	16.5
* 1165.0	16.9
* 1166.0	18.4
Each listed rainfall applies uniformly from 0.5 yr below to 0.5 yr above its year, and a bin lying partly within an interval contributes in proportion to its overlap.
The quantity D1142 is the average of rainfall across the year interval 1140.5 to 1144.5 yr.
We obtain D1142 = 16.5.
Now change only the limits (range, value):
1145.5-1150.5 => 15.2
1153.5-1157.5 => 12.6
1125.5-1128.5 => 21.4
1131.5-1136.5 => 23.2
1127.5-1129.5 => 21.6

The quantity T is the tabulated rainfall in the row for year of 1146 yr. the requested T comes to 14.6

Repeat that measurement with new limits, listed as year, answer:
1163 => 15.4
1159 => 12.8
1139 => 19.1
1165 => 16.9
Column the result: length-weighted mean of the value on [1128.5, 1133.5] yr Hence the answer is 22.6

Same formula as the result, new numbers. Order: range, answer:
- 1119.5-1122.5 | 25.6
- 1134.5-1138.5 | 21.8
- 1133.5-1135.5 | 23.1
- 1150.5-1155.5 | 13.6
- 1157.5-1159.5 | 12.9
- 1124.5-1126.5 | 21.1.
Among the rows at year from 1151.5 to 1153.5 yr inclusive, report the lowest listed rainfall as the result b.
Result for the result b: 13.3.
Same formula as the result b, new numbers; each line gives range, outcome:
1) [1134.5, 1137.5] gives 21.9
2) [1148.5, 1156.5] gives 12.3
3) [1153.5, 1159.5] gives 11.9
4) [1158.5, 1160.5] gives 12.8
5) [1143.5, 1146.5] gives 14.3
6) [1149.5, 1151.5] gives 14.8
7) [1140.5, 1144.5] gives 15.3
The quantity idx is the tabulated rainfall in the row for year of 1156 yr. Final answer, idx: 12.6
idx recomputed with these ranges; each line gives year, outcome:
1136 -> 22.9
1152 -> 13.3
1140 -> 18.5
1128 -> 21.2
